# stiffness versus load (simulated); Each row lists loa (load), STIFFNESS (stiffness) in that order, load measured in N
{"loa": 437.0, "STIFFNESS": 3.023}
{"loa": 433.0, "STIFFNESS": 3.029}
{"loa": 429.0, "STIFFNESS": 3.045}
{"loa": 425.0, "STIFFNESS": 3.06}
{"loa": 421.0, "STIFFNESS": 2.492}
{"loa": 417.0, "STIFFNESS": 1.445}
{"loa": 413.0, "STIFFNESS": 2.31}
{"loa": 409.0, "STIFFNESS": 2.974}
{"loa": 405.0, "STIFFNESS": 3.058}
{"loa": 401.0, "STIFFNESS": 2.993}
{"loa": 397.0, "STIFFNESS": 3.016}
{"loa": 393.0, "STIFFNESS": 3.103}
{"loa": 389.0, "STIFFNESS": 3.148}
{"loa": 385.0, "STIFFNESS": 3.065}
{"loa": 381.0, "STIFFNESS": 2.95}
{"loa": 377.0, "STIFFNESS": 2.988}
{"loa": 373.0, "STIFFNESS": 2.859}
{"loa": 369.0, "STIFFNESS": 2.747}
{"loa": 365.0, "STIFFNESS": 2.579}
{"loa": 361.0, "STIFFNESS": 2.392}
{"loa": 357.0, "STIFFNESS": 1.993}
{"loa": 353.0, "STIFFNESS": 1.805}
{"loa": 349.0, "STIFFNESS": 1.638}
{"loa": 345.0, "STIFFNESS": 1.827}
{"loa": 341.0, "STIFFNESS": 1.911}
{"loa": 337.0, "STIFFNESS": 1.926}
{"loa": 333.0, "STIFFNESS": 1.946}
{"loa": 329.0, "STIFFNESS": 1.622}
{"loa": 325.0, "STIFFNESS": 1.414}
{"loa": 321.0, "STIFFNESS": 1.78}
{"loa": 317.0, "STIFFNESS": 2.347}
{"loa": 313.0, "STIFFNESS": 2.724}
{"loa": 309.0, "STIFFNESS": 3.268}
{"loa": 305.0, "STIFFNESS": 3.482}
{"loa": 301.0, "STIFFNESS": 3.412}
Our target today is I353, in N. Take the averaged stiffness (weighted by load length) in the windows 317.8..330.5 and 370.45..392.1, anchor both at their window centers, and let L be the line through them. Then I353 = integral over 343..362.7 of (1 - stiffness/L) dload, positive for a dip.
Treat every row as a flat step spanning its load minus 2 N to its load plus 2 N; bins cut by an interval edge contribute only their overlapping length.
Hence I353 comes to 3.6 N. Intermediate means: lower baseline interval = 1.67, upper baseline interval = 3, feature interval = 1.92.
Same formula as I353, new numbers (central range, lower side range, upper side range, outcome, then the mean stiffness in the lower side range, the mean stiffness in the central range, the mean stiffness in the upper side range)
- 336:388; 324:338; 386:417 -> -3.14 N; 1.74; 2.38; 2.85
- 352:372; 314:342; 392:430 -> -1.08 N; 1.88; 2.36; 2.73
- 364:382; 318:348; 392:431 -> -4.40 N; 1.79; 2.83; 2.74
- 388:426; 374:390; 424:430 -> 3.69 N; 3.02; 2.74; 3.05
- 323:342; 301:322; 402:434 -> 7.08 N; 2.83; 1.76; 2.68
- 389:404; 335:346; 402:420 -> -4.43 N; 1.89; 3.05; 2.48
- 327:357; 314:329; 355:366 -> 3.89 N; 1.88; 1.82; 2.3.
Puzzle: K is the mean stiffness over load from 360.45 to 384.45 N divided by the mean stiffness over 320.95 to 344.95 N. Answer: 1.58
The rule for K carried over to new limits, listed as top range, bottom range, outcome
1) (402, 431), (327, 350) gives 1.45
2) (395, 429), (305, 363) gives 1.29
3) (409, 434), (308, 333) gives 1.21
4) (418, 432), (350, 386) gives 1.09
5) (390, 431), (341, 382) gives 1.18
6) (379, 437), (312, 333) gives 1.47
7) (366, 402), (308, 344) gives 1.44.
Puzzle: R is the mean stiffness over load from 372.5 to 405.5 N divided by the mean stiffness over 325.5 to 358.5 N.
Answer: 1.7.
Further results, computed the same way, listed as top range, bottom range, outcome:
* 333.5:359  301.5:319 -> 0.62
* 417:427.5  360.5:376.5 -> 0.94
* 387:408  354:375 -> 1.23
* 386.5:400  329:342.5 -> 1.64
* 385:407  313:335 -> 1.61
